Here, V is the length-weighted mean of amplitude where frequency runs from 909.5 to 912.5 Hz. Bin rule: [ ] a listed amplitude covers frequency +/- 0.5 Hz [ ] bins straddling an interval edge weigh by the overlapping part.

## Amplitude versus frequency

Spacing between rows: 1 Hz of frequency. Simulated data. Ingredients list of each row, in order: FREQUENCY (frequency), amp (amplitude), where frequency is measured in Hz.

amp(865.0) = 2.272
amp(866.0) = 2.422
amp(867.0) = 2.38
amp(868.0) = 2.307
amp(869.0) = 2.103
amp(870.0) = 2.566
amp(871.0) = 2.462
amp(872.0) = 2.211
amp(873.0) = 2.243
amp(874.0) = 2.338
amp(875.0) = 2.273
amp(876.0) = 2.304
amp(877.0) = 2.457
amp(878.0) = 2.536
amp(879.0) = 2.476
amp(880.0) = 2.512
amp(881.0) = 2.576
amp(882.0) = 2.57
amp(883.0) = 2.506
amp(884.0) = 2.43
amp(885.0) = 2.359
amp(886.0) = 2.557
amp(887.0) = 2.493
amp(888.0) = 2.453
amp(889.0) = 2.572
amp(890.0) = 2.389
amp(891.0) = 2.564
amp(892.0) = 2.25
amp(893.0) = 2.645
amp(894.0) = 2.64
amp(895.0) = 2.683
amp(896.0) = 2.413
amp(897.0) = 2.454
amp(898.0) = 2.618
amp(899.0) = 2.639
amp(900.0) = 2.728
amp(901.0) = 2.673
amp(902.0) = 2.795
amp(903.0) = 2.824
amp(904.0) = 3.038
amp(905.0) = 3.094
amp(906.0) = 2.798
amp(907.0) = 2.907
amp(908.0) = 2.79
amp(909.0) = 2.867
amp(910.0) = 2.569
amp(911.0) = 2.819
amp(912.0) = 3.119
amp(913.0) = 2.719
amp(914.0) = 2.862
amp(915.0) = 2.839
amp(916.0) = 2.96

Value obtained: 2.84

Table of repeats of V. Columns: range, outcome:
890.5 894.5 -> 2.52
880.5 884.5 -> 2.52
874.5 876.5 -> 2.29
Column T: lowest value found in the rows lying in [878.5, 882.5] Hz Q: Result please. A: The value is 2.476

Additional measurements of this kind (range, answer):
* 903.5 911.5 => 2.569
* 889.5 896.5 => 2.25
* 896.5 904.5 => 2.454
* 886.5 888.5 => 2.453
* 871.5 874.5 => 2.211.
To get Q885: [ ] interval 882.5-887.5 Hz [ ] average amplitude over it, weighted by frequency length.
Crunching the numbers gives 2.47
